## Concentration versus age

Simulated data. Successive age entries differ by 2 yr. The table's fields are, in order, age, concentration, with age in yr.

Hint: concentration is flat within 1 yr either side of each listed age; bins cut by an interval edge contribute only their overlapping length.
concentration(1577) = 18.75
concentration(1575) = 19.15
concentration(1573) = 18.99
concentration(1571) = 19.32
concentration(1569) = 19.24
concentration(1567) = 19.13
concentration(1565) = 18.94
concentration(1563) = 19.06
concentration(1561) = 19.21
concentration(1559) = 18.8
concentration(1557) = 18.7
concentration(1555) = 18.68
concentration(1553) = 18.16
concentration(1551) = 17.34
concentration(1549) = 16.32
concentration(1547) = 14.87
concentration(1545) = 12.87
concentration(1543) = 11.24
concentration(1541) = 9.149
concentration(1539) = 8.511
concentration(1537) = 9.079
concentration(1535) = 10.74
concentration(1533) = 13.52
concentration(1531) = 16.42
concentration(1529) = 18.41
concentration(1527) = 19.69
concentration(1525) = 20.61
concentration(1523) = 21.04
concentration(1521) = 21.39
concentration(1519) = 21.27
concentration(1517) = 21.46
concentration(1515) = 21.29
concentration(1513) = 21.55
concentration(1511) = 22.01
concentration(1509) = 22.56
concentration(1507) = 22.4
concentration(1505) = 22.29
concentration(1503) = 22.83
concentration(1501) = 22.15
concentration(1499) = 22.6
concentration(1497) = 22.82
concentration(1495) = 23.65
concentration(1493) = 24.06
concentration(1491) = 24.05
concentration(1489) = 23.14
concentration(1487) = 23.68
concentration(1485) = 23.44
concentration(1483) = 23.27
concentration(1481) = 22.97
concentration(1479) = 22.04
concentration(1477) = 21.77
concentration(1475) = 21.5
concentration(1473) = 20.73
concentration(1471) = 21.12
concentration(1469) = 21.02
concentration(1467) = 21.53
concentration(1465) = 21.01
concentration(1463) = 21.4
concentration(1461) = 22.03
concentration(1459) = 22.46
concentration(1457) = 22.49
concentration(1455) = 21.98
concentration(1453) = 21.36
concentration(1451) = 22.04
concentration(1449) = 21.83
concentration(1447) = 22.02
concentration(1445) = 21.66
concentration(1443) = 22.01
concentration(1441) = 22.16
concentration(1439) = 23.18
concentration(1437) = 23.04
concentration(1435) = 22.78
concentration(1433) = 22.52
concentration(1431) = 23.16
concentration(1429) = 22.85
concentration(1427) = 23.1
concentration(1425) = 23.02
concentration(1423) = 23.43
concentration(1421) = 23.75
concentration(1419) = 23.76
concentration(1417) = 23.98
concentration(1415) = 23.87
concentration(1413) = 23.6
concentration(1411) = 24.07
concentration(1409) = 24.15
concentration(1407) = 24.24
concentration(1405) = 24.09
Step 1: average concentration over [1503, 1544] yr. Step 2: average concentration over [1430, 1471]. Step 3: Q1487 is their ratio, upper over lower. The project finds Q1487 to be 0.81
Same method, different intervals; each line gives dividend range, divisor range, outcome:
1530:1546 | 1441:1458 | 0.52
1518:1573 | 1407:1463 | 0.73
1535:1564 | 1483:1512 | 0.65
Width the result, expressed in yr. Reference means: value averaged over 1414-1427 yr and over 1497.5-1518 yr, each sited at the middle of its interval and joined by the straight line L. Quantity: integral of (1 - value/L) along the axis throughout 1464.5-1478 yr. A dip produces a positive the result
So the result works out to 0.9 yr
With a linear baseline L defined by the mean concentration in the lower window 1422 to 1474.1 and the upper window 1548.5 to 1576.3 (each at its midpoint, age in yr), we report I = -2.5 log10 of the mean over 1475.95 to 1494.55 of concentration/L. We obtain -0.11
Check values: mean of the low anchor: 22.1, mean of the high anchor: 18.7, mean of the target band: 23.2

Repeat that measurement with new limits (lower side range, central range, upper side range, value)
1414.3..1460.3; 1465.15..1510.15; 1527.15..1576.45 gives -0.140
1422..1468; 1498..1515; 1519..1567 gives -0.195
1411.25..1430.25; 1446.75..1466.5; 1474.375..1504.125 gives 0.066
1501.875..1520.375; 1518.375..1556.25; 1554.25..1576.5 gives 0.292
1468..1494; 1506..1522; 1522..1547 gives -0.240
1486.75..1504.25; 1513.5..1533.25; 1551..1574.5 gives 0.086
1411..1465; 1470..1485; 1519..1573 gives -0.079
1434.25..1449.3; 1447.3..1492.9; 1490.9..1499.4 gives 0.037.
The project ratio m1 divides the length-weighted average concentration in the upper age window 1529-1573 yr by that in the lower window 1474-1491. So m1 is 0.7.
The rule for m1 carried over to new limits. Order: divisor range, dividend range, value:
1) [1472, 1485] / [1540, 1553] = 0.63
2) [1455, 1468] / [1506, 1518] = 1.00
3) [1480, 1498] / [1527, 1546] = 0.54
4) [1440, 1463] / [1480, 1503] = 1.06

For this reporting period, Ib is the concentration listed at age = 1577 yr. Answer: 18.75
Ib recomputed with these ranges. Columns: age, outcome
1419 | 23.76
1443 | 22.01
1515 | 21.29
